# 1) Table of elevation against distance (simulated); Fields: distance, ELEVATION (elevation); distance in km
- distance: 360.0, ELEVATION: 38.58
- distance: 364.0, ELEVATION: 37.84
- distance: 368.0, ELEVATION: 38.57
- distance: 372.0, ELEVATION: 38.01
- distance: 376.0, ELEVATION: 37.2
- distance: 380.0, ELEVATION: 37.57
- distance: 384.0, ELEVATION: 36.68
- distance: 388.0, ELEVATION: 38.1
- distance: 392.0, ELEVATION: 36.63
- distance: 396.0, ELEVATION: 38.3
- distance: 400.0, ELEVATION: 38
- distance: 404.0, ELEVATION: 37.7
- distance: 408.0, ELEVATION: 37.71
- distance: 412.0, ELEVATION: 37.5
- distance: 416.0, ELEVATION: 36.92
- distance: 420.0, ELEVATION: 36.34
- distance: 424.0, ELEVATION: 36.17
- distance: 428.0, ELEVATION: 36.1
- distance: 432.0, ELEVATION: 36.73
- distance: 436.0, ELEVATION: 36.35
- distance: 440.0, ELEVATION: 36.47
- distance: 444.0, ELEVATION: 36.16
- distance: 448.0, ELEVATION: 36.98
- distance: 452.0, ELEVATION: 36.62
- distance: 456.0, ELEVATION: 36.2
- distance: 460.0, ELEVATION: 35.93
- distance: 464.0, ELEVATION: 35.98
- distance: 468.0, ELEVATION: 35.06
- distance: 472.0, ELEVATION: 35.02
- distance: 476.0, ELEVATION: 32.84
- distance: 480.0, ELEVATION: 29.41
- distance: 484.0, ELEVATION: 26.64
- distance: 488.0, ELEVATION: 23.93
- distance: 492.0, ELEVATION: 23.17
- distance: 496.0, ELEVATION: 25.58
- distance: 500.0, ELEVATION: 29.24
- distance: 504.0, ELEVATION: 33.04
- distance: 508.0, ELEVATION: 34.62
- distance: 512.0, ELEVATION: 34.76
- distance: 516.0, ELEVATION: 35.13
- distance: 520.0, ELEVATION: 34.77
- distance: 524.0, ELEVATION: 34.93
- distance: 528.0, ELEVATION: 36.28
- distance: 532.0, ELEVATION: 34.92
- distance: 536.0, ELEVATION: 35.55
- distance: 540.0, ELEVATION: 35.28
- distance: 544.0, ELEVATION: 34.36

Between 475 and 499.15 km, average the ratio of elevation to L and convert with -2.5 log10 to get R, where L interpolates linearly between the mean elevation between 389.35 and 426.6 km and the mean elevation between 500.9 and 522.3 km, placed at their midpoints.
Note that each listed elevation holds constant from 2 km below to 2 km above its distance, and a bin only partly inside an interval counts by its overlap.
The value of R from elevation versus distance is 0.29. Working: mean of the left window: 37.2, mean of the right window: 34.2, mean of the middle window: 26.8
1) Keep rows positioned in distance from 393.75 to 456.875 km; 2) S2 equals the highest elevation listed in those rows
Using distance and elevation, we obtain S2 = 38.3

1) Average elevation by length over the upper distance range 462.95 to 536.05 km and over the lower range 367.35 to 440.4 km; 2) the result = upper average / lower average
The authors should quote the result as 0.9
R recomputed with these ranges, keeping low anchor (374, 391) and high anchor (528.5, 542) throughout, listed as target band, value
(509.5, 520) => 0.02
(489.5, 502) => 0.35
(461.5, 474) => 0.03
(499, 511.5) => 0.09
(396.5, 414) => -0.02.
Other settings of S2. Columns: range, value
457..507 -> 35.98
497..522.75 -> 35.13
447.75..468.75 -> 36.98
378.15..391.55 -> 38.1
